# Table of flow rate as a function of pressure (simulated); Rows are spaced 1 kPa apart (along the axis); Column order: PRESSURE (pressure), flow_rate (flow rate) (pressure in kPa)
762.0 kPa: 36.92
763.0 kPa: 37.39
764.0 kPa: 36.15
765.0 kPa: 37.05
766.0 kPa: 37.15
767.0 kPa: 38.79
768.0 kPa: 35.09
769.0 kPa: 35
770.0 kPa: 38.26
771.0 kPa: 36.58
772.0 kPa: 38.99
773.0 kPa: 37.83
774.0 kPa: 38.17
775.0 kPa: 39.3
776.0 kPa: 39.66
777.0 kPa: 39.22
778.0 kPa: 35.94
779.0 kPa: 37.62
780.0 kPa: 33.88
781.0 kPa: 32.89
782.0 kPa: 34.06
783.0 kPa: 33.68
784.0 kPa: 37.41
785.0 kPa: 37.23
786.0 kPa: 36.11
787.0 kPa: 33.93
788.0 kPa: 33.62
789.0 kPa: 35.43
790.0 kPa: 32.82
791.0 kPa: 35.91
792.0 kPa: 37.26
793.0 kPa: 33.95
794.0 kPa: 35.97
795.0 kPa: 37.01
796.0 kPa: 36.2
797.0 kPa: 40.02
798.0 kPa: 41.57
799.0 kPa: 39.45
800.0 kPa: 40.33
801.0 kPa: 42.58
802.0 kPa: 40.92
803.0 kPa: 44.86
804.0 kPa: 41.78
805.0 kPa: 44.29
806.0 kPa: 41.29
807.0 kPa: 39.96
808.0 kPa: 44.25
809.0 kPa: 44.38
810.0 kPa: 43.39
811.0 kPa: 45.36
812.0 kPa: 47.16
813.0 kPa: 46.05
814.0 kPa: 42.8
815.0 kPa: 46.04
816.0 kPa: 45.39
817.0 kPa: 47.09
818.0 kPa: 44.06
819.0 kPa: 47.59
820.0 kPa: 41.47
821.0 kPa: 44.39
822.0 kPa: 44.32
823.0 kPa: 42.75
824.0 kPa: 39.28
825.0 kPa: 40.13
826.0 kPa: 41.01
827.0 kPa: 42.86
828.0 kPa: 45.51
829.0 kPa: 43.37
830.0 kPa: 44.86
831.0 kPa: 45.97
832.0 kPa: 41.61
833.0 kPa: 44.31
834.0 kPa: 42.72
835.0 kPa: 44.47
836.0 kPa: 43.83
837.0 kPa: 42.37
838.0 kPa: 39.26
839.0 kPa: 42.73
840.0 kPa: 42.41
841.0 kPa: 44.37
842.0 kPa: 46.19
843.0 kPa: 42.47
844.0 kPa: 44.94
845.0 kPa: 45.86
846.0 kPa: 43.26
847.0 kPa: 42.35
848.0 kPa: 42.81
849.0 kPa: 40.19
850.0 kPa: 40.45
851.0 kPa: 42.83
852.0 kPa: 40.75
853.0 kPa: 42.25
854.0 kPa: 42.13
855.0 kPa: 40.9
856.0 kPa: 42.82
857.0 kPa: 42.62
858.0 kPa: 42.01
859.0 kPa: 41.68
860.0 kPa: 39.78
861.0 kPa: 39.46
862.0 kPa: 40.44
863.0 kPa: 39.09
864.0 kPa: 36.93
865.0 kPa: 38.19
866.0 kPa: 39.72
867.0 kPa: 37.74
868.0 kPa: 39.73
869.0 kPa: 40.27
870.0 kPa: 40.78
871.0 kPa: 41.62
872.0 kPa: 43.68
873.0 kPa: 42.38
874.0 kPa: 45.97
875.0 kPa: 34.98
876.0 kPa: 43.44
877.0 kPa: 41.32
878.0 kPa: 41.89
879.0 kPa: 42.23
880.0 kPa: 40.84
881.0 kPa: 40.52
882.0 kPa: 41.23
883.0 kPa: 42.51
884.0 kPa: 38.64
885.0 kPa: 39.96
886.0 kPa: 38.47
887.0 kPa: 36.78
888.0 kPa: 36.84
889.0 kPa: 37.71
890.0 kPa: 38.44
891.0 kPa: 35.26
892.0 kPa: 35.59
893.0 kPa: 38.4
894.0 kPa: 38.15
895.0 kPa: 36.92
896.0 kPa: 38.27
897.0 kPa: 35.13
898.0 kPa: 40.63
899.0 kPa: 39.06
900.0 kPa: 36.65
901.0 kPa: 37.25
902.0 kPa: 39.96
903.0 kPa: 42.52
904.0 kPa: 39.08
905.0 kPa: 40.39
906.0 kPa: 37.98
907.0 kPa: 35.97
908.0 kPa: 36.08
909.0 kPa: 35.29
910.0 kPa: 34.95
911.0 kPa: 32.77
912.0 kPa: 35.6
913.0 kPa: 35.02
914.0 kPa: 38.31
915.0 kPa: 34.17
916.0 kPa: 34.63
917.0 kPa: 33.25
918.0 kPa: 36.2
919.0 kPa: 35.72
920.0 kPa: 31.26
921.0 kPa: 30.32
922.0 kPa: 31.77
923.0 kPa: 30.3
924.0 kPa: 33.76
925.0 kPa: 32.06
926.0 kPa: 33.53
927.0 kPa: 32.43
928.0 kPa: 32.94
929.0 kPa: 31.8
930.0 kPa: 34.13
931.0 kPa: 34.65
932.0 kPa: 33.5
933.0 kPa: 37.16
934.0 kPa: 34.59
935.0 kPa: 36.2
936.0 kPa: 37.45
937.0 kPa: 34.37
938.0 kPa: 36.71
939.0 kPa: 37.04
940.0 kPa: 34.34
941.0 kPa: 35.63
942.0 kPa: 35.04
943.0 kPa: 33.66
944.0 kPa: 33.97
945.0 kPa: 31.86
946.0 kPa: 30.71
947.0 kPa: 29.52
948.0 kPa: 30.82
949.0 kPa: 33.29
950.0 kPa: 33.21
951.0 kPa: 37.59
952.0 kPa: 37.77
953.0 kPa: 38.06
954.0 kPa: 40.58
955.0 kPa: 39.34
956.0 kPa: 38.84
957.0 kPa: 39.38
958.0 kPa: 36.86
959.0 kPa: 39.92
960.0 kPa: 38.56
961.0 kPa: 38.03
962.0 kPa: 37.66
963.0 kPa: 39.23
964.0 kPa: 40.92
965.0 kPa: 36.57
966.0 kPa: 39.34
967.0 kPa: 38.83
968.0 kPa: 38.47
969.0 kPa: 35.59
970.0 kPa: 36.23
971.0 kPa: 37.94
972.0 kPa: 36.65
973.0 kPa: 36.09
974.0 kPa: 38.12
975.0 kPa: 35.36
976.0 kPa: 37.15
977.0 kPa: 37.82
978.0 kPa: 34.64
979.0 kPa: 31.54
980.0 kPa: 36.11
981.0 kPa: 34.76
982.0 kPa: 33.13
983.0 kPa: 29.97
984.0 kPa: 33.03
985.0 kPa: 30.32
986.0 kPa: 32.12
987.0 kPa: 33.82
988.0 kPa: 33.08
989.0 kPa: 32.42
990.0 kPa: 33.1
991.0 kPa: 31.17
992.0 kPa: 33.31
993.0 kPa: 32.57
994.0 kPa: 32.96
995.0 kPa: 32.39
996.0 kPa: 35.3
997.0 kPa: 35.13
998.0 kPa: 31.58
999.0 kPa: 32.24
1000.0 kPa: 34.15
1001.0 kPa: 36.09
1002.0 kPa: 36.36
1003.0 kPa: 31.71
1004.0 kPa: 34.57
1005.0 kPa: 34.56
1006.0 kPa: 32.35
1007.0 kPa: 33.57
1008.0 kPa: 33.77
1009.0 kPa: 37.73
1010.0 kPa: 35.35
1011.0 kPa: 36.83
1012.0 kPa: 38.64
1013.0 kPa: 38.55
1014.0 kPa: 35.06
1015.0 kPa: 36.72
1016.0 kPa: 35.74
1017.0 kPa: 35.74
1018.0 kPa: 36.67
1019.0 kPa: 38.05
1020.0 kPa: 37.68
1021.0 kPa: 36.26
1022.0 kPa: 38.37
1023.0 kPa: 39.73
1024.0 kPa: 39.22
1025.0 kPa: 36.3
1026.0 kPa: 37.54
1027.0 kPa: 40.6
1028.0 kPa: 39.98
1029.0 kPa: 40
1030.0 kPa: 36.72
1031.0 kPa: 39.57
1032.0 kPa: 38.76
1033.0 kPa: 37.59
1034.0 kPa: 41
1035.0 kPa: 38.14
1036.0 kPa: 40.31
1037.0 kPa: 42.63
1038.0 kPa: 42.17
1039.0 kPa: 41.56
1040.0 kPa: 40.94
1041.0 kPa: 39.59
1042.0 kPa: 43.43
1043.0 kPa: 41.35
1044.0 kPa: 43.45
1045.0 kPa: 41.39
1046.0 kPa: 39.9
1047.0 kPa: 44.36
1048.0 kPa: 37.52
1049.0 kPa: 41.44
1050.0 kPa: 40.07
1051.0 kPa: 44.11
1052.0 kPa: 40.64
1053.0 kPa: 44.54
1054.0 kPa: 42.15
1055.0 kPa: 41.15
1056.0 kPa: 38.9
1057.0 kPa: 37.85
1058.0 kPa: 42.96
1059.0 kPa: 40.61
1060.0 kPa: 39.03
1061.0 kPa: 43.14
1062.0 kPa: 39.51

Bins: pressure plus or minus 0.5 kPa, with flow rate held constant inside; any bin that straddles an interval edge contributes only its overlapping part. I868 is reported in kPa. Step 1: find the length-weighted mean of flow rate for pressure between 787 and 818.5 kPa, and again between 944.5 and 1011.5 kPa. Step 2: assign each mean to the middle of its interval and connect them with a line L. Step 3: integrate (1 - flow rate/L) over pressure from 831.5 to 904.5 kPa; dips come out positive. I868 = -3.5 kPa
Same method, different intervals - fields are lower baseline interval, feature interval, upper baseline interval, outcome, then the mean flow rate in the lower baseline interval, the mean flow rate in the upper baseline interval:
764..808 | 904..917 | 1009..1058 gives 0.9 kPa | 37.7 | 39.5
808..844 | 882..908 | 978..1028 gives 1.3 kPa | 43.8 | 34.9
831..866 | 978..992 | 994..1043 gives 2.0 kPa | 42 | 37.2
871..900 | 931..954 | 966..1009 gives 1.2 kPa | 39.5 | 34.4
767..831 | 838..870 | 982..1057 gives -1.7 kPa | 40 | 37.2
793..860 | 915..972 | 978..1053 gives 5.3 kPa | 42.6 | 36.9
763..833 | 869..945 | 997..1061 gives 4.6 kPa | 40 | 38.5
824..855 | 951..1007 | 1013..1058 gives 7.0 kPa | 42.9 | 39.7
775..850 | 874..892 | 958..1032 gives -0.2 kPa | 41.1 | 35.9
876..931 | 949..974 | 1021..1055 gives 0.3 kPa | 36.7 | 40.4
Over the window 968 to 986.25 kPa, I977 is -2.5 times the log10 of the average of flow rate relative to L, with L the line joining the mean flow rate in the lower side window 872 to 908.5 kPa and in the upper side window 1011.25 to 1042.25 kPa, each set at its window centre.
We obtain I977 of 0.12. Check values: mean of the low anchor 39.2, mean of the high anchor 38.8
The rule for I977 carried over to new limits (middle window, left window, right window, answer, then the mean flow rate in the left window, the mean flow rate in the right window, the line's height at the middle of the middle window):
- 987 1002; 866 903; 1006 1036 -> 0.14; 39.5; 37.5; 37.9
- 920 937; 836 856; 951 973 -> 0.18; 42.6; 38.3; 39.5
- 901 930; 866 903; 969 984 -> 0.09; 39.5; 35.3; 38.1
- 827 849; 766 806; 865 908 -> -0.13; 37.6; 39.3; 38.5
